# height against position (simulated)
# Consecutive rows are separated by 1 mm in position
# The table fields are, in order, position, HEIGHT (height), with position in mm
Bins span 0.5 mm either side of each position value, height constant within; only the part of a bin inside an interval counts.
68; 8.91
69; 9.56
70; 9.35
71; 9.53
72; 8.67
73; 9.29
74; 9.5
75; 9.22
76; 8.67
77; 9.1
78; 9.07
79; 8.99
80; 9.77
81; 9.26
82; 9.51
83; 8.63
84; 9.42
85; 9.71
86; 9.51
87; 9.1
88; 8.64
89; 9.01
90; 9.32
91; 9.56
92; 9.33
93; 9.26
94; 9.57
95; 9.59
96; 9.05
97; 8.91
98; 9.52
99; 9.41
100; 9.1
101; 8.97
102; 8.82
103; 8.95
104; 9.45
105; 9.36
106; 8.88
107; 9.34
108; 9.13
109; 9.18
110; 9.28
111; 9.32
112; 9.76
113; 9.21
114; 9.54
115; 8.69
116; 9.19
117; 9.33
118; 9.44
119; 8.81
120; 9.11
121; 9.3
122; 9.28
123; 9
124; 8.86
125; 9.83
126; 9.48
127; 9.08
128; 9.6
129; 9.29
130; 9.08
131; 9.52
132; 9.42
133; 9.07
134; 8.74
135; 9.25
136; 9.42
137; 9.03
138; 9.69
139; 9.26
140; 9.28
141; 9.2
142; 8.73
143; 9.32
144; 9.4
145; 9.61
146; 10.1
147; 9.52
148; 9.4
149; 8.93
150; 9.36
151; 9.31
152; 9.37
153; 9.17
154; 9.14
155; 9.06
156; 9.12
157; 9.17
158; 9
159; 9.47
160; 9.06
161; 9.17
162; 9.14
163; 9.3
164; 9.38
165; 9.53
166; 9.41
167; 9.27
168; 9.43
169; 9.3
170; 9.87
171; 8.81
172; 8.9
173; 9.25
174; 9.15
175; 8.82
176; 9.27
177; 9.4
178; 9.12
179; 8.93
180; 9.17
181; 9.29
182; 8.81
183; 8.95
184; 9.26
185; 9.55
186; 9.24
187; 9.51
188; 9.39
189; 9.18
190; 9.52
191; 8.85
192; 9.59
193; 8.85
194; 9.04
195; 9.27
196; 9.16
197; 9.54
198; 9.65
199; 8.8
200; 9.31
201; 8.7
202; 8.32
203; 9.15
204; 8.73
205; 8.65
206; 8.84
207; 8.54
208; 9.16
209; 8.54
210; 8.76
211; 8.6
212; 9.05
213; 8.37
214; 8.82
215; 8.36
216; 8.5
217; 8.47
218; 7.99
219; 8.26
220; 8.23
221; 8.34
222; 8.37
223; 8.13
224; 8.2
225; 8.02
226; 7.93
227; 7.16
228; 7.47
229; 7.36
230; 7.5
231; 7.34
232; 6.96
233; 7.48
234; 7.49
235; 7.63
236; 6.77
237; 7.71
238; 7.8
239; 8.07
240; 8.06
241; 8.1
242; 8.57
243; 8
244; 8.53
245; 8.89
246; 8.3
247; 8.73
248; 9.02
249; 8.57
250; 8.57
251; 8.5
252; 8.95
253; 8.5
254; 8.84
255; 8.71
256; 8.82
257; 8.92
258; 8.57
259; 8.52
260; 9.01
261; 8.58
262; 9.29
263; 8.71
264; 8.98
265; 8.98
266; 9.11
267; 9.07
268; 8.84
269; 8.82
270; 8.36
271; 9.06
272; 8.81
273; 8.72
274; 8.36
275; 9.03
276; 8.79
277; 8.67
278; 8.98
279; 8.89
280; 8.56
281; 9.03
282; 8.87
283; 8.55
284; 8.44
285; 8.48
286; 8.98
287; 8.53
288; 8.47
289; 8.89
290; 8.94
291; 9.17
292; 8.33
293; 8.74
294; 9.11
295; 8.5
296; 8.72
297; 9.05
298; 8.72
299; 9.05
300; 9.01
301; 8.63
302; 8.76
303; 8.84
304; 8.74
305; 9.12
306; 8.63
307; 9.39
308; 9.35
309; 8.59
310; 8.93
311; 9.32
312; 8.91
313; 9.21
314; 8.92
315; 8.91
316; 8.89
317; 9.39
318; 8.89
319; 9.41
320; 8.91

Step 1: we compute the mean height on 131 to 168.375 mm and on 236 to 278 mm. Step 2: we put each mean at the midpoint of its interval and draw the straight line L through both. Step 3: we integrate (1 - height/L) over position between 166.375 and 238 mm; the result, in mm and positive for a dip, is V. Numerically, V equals 2.4 mm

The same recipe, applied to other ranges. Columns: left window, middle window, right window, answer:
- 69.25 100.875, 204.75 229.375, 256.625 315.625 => 1.8 mm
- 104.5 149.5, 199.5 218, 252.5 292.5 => 0.6 mm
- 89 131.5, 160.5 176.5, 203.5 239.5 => -1.1 mm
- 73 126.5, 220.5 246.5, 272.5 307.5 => 3.1 mm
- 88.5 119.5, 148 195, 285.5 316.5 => -0.5 mm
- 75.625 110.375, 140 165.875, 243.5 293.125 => -0.6 mm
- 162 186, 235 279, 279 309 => 1.7 mm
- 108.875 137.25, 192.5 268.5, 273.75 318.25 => 4.5 mm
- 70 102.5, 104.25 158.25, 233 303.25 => -1.1 mm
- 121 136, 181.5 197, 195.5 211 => -0.4 mm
